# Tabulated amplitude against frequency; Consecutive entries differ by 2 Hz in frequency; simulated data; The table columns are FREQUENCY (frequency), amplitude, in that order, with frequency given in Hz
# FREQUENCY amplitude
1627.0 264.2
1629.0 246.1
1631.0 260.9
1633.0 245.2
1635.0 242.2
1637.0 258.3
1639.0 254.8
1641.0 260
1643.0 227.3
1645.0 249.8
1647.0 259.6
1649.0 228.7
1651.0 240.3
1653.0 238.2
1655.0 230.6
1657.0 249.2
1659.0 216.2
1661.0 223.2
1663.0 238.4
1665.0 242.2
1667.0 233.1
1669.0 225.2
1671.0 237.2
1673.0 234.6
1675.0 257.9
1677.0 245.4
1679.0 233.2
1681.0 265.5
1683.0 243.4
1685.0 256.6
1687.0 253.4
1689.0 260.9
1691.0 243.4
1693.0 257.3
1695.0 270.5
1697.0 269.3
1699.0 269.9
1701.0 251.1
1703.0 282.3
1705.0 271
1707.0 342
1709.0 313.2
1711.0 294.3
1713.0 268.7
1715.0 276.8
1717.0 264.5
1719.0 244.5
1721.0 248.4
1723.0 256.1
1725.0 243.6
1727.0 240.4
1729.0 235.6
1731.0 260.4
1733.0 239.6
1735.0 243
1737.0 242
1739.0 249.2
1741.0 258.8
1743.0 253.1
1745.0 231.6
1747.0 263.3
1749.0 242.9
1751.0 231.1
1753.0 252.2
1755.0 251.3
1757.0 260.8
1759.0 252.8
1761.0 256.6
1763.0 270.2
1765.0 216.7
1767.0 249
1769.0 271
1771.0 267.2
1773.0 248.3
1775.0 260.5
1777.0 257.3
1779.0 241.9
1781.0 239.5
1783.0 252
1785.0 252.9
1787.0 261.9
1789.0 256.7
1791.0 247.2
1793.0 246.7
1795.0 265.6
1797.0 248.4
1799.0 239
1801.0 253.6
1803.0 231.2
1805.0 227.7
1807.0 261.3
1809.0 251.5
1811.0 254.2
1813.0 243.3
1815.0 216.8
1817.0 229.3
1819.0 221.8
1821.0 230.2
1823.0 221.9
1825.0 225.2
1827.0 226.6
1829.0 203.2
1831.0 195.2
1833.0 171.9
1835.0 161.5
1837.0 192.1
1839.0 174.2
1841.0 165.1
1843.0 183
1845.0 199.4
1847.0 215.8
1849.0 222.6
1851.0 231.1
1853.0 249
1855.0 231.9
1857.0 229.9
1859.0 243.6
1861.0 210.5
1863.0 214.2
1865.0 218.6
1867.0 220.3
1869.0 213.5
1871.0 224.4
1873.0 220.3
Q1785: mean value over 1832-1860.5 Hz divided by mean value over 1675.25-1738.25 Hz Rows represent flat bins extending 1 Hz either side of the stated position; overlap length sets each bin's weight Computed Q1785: 0.8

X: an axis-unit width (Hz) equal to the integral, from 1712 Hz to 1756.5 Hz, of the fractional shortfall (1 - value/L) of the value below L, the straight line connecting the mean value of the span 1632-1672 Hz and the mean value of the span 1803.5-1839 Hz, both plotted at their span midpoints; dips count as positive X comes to -4.0 Hz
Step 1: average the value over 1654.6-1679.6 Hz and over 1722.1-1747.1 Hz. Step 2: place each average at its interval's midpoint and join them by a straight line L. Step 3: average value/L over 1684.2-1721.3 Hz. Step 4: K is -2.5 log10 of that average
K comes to -0.12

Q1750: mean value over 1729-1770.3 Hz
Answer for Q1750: 250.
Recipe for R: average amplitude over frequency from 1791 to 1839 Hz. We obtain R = 226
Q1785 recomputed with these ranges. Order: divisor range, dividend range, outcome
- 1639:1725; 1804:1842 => 0.84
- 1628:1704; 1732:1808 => 1.01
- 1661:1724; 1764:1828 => 0.94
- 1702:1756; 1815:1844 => 0.77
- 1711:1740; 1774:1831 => 0.95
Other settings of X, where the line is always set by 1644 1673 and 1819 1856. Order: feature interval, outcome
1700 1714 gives -3.73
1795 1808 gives -2.03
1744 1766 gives -2.81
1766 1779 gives -2.43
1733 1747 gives -1.54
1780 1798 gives -3.20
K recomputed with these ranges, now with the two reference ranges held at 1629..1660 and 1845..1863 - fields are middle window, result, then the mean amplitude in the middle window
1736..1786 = -0.07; 251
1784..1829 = -0.05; 241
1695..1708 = -0.17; 280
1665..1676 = 0.02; 238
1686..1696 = -0.07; 257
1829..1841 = 0.26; 180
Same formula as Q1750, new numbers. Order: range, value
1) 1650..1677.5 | 236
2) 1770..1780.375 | 254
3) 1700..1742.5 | 263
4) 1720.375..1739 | 246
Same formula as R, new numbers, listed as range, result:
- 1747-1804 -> 251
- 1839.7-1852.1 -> 203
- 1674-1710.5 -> 266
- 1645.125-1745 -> 253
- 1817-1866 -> 210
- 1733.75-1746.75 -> 247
